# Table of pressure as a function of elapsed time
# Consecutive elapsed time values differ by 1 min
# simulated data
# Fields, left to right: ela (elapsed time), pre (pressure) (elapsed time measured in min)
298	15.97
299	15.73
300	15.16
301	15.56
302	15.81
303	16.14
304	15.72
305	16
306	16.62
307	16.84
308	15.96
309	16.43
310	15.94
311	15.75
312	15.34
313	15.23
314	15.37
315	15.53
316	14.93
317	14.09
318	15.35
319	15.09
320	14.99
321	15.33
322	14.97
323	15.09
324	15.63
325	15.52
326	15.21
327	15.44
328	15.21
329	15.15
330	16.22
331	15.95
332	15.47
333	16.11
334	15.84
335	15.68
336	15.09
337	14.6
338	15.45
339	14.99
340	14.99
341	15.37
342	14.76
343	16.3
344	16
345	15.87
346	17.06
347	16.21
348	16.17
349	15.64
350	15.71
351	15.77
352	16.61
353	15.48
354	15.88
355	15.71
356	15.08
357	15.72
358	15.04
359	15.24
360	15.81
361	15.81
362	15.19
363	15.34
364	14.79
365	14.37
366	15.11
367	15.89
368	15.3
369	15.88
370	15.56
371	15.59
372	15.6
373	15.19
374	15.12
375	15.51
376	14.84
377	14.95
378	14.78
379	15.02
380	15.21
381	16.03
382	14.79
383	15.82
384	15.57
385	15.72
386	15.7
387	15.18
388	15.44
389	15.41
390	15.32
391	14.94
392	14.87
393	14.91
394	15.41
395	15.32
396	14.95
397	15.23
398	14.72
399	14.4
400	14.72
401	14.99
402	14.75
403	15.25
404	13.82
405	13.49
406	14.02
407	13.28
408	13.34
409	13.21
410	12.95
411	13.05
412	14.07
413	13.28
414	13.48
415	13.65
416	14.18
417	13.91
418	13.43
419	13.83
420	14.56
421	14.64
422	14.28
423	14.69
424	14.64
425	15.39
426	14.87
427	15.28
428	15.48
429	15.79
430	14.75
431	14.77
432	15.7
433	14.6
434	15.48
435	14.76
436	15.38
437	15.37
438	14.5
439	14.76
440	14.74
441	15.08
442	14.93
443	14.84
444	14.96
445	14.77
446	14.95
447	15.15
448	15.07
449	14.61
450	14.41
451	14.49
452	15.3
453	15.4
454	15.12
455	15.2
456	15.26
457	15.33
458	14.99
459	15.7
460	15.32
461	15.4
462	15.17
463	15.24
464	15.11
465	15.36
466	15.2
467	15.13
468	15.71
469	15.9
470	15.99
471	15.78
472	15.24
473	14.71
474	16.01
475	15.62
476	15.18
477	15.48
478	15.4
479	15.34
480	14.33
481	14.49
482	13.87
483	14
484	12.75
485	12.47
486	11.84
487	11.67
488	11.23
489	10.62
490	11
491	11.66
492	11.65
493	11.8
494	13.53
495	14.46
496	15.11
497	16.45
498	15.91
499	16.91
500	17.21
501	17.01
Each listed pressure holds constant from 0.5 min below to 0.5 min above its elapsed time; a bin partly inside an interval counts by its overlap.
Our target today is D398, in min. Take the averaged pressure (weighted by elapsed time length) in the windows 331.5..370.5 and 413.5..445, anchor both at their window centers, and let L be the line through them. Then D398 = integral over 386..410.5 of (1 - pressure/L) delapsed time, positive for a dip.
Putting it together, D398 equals 0.8 min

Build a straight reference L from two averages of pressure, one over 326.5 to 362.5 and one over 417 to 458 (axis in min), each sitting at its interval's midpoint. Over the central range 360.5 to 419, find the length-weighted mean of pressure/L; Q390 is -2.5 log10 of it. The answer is 0.04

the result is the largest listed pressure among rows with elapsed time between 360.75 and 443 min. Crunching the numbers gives 16.03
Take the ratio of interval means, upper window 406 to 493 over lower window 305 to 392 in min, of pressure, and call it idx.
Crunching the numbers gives 0.9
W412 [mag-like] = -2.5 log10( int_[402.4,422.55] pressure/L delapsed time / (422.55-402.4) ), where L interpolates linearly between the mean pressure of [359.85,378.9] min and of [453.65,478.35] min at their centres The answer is 0.114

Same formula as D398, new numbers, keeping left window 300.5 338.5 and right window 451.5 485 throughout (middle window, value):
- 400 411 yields 1.0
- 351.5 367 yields 0.0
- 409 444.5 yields 1.6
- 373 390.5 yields 0.1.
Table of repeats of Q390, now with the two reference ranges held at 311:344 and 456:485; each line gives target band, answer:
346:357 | -0.04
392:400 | 0.02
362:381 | 0.00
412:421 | 0.10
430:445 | 0.01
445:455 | 0.01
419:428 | 0.03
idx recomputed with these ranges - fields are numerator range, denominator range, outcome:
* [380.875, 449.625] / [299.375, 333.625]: 0.94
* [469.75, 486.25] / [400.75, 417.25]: 1.06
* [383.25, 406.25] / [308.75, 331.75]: 0.97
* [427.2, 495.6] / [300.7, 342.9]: 0.94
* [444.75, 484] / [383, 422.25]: 1.05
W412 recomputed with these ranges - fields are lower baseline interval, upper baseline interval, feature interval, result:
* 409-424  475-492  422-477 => -0.12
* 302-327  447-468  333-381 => 0.00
